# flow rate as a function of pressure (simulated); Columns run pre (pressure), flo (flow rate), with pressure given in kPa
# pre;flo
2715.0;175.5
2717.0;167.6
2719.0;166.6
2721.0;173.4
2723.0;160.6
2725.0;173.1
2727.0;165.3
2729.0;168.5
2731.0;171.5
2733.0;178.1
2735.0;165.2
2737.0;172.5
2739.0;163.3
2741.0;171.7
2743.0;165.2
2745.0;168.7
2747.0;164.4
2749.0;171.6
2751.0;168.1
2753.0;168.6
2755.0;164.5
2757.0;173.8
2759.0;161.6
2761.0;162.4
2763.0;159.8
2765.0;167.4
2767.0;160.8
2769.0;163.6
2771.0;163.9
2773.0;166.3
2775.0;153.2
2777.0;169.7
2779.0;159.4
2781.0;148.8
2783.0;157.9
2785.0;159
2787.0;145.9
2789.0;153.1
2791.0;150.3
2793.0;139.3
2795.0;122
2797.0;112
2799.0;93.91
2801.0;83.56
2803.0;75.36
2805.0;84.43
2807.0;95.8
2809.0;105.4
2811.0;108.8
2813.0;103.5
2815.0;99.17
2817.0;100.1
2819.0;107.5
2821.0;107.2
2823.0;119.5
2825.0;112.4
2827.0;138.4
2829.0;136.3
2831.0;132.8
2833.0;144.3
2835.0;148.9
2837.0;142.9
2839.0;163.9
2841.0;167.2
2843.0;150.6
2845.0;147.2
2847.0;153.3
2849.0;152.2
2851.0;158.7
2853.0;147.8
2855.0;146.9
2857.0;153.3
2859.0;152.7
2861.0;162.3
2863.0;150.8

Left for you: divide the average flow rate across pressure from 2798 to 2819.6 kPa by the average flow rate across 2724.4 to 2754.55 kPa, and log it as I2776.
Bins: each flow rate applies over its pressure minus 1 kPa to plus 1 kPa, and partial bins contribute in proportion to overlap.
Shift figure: 0.57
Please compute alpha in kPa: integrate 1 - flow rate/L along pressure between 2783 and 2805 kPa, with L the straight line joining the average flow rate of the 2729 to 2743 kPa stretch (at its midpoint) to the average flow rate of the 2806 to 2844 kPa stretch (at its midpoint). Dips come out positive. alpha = 2.9 kPa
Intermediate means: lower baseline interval 170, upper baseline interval 126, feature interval 123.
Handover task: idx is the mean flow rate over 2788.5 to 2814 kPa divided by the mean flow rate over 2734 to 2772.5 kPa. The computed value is 0.66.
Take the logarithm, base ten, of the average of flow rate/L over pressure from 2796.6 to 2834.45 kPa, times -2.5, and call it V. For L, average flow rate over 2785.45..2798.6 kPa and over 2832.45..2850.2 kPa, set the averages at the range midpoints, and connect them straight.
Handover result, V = 0.31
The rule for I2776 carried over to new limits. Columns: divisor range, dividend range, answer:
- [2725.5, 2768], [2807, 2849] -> 0.77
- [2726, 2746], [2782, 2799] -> 0.83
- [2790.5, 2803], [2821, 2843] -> 1.24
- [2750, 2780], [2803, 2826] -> 0.63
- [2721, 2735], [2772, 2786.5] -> 0.94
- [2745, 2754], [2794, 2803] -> 0.59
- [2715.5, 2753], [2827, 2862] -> 0.89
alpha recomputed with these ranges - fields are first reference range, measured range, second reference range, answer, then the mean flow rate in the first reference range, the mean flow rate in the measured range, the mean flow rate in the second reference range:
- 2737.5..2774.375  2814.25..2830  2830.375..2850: 3.9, 166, 115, 151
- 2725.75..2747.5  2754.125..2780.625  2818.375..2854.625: -0.5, 169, 163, 141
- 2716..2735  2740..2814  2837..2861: 8.5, 169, 144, 154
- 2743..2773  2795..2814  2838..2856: 7.4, 166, 97.2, 154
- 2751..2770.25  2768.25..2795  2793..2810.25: -4.9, 165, 155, 99.2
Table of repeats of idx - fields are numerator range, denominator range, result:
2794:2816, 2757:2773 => 0.60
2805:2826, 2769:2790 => 0.66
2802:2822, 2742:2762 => 0.59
